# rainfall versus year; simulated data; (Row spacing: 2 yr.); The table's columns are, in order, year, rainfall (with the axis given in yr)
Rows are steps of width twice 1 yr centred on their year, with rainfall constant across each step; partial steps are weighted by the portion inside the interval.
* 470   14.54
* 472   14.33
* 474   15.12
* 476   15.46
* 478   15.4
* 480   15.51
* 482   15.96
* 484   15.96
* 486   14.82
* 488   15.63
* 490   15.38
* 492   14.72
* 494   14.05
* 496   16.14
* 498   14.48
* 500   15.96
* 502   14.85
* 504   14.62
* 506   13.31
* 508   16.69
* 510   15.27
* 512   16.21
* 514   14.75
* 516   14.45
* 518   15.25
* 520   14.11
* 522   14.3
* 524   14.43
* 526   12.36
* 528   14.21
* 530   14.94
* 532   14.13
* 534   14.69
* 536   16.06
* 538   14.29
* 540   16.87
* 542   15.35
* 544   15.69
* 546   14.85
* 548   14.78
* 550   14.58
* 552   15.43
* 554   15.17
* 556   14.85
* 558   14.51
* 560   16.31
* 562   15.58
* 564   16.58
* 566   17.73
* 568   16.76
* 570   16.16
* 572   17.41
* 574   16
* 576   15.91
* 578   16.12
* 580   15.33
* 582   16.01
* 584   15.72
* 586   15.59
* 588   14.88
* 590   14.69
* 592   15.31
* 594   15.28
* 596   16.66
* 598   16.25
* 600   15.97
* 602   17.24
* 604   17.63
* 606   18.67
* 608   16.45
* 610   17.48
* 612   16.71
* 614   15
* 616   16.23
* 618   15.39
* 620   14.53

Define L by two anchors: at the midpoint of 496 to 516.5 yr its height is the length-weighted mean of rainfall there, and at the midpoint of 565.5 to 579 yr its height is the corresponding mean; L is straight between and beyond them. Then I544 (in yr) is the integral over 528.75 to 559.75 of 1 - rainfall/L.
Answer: 1.6 yr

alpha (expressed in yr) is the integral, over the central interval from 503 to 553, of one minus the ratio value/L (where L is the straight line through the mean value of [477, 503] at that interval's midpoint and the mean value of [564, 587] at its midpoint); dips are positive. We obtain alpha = 2.7 yr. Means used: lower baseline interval 15.3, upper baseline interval 16.3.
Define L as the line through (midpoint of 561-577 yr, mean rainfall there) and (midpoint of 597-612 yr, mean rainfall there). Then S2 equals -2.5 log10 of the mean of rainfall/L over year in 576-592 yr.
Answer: 0.08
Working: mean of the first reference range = 16.5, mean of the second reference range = 17.1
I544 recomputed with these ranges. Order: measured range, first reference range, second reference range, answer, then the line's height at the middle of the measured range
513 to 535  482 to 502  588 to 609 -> 1.8 yr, 15.6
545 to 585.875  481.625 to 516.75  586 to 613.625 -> 0.4 yr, 15.9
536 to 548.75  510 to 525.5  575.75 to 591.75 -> -0.3 yr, 15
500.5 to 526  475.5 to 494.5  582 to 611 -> 1.3 yr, 15.6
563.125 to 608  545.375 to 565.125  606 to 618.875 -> -1.1 yr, 15.9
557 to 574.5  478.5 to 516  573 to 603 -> -0.8 yr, 15.7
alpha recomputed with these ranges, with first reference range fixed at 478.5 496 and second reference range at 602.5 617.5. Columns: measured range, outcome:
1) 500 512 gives 0.3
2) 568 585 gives 0.3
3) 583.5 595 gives 0.9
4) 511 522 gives 0.5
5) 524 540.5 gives 1.3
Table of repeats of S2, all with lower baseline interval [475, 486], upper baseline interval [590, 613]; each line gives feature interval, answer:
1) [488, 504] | 0.04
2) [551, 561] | 0.07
